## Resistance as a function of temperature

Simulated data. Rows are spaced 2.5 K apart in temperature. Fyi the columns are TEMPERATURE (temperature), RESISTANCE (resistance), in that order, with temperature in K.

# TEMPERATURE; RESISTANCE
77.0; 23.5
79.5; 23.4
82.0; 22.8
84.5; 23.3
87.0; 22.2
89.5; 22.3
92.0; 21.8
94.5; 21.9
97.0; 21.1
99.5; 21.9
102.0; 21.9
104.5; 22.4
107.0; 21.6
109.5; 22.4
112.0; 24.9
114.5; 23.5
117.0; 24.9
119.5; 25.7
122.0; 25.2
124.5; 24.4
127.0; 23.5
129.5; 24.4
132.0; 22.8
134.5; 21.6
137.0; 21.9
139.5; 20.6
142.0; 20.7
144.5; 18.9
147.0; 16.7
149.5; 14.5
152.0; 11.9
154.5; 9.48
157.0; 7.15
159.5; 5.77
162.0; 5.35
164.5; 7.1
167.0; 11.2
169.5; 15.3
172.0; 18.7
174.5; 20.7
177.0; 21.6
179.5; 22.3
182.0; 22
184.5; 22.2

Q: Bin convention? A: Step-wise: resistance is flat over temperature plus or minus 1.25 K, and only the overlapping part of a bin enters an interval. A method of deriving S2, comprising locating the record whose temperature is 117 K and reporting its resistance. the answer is 24.9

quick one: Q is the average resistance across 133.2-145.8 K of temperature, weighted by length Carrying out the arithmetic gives 20.7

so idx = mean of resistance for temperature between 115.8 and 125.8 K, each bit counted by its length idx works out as 25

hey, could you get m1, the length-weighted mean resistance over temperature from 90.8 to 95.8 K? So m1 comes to 21.8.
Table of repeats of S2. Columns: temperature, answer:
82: 22.8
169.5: 15.3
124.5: 24.4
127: 23.5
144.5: 18.9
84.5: 23.3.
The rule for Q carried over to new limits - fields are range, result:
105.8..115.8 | 23.1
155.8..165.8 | 6.36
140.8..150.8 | 17.7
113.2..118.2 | 24.2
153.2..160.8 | 7.48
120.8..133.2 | 24.1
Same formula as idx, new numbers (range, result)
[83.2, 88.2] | 22.8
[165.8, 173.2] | 15.1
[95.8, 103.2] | 21.6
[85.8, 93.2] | 22.1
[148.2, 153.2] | 13.2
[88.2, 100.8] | 21.8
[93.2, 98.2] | 21.5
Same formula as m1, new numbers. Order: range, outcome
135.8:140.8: 21.2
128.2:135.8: 22.9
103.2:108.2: 22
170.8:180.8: 20.8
